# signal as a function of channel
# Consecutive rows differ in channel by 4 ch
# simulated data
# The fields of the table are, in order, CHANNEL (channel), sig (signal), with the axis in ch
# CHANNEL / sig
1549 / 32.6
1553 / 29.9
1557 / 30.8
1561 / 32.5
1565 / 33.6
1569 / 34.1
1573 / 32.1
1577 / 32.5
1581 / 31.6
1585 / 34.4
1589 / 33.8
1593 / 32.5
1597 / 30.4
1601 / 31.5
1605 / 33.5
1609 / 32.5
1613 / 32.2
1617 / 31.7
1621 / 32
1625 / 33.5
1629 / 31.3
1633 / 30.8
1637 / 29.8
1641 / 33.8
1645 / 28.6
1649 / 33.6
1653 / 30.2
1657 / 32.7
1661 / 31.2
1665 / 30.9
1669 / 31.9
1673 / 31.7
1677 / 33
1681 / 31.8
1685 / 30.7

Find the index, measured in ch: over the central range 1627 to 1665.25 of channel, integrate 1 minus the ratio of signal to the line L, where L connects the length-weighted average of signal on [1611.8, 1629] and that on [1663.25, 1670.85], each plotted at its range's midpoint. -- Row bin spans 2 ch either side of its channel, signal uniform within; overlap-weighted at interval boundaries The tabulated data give 0.6 ch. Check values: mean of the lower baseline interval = 32.2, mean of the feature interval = 31.3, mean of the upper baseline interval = 31.4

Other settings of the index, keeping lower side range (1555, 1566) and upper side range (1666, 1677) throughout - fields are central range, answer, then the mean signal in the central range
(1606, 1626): -0.2 ch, 32.4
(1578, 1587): -0.2 ch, 32.9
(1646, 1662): 0.1 ch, 31.8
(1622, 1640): 0.3 ch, 31.5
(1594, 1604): 0.2 ch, 31.4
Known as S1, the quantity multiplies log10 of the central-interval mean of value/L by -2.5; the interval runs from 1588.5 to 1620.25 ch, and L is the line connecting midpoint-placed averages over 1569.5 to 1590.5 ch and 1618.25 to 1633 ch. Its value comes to 0.01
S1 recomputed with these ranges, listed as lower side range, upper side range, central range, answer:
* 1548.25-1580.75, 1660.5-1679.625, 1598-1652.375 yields 0.00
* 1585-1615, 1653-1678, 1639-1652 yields 0.00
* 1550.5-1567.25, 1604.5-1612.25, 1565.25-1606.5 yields -0.01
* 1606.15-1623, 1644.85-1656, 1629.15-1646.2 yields 0.03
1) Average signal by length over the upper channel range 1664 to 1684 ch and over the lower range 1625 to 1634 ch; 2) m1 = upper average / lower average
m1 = 1.01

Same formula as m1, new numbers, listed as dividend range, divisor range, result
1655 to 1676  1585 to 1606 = 0.98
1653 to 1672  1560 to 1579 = 0.96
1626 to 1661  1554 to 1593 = 0.96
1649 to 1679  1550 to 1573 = 0.99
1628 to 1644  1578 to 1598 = 0.96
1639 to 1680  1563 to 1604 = 0.97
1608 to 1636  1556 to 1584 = 0.98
